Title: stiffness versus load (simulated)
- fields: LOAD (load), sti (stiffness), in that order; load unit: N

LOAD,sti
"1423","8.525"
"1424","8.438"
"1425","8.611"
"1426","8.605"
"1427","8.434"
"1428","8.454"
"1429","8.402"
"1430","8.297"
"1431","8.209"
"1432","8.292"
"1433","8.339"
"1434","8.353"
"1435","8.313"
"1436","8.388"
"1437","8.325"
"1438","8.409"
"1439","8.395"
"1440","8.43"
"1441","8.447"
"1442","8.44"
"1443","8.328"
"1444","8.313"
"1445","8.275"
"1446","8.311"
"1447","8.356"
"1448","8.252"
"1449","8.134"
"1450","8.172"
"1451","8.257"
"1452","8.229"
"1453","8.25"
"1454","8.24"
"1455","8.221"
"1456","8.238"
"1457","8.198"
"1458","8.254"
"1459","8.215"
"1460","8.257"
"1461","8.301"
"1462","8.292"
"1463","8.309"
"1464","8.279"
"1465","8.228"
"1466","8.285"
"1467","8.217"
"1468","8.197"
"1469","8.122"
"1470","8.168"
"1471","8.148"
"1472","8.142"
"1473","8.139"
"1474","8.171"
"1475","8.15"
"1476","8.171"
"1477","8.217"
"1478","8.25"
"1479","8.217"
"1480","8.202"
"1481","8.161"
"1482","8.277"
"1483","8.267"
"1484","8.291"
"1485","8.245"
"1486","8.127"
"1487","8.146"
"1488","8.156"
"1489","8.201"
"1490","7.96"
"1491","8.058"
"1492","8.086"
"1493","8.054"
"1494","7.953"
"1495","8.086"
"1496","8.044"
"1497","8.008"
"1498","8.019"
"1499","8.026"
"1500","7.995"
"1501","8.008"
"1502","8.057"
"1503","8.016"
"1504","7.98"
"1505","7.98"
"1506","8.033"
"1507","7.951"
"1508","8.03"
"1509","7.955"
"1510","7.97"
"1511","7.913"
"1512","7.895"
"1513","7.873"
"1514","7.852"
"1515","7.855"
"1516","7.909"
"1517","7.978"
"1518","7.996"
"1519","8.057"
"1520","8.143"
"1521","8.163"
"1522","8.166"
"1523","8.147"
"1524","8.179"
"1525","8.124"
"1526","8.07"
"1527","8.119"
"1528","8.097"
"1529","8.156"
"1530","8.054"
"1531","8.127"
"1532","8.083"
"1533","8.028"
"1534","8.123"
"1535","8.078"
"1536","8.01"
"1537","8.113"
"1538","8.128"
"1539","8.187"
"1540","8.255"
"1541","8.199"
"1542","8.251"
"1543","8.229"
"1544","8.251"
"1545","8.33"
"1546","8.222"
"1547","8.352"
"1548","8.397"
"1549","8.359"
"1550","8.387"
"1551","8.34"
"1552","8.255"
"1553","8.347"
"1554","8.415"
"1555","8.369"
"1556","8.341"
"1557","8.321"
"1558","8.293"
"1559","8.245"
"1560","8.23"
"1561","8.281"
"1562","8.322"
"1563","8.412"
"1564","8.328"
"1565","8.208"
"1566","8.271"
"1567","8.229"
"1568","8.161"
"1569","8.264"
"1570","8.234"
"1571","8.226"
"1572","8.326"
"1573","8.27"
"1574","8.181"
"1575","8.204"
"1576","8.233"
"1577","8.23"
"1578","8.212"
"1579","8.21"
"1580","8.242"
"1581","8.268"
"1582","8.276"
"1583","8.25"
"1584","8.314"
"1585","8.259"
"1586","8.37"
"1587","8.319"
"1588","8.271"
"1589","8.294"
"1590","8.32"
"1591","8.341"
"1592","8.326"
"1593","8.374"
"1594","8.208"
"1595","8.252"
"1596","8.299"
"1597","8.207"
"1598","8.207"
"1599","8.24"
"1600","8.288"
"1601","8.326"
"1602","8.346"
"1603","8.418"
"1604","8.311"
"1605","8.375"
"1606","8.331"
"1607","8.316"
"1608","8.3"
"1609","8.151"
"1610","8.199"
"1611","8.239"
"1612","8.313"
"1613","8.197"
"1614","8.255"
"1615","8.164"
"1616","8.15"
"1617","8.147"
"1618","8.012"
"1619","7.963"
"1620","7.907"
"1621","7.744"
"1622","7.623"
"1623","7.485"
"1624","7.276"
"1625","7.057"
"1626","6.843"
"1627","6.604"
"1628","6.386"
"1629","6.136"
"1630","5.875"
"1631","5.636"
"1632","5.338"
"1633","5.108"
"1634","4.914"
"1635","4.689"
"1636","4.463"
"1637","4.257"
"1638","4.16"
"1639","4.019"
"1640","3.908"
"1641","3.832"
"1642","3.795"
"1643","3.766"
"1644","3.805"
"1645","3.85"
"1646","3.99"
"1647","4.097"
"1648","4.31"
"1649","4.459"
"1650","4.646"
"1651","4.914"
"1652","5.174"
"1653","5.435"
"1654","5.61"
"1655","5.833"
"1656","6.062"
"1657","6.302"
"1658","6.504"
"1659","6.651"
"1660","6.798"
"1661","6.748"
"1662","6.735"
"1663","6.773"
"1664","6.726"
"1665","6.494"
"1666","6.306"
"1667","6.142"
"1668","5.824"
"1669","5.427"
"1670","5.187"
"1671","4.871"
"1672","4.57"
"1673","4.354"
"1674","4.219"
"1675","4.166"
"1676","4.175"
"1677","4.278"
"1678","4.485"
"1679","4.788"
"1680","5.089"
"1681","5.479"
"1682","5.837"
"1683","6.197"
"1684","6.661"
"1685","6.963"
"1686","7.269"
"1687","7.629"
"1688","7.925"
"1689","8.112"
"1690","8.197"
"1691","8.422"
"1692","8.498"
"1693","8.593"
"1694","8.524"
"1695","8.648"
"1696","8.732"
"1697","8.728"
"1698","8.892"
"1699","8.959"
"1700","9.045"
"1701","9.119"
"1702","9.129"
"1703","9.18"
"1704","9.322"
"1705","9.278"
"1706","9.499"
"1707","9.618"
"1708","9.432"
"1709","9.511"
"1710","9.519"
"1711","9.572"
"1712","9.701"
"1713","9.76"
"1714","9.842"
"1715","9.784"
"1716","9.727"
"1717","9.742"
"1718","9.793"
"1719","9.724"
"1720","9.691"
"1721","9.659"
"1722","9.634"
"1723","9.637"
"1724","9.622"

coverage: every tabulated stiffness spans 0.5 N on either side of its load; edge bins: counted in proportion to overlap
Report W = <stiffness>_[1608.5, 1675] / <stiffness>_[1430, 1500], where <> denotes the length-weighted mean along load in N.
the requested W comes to 0.7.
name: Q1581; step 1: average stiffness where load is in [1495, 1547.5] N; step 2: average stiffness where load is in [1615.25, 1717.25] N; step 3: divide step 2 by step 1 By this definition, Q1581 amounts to 0.83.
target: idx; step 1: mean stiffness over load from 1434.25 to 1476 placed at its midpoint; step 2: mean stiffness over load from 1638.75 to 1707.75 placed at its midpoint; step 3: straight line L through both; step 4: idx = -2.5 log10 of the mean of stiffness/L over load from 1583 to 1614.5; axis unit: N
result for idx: -0.18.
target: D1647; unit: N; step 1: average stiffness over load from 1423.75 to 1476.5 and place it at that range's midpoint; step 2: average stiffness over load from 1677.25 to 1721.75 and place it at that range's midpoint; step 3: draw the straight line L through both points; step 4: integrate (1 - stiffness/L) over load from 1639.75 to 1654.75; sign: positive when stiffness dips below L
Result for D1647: 7.1 N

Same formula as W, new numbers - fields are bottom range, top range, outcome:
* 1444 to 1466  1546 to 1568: 1.01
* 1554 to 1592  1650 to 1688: 0.70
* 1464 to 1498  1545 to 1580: 1.02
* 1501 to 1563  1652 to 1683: 0.69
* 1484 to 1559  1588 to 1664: 0.82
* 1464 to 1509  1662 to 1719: 0.93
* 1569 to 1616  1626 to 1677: 0.63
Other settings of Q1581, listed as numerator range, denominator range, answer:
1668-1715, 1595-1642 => 1.07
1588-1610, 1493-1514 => 1.04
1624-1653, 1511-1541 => 0.61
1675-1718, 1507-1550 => 1.00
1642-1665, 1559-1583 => 0.66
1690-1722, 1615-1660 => 1.63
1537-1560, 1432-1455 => 1.00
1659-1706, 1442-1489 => 0.84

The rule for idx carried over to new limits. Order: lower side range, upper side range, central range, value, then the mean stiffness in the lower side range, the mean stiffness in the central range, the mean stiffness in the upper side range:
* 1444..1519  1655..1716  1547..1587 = -0.066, 8.13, 8.29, 7.33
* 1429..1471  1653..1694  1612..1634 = -0.070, 8.28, 7.11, 6.19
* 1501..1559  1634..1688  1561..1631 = -0.200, 8.13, 8.04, 5.28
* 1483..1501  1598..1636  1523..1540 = -0.032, 8.09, 8.11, 7.42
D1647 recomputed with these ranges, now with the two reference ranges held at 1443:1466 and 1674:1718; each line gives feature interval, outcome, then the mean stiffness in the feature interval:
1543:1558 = -0.31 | 8.33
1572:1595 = -0.40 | 8.27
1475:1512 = 0.60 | 8.08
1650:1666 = 3.81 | 6.14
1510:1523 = 0.33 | 7.99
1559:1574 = -0.22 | 8.26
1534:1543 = 0.02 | 8.16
